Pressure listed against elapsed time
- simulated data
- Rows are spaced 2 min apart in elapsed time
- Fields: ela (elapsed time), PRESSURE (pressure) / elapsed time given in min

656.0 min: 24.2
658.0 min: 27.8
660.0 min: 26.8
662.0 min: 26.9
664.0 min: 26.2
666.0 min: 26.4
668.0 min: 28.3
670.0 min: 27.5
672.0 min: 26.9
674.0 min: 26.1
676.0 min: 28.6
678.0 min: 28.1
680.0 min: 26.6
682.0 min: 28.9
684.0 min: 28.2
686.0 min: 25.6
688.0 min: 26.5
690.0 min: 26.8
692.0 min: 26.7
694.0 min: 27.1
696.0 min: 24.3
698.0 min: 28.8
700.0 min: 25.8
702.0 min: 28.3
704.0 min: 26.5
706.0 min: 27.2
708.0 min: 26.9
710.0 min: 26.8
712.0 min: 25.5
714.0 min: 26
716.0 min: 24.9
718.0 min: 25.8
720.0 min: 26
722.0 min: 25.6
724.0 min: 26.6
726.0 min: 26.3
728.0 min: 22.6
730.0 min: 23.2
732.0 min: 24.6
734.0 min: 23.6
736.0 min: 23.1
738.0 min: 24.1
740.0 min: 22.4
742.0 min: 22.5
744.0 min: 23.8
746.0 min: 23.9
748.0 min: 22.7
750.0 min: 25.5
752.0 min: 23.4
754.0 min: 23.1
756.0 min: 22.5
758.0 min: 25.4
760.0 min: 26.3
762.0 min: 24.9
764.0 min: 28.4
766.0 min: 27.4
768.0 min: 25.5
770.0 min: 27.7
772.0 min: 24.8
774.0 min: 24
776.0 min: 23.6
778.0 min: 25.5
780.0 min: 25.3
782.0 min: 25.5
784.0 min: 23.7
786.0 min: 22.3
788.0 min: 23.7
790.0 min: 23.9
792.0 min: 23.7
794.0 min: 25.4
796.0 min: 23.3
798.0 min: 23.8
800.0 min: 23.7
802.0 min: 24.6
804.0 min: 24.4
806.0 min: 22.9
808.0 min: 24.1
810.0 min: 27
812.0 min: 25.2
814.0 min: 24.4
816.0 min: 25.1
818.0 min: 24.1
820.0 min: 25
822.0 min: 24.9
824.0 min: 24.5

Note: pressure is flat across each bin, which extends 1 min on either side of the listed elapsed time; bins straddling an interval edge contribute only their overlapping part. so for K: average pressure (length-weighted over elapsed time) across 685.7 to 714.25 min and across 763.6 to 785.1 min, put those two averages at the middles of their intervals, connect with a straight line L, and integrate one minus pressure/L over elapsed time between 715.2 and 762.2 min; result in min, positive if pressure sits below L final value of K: 3.2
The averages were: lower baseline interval 26.6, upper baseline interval 25.5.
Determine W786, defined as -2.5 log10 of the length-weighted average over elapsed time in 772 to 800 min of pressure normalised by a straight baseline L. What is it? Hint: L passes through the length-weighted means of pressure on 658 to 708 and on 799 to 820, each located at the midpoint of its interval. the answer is 0.04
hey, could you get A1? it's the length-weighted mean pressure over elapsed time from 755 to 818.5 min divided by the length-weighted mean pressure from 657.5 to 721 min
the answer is 0.92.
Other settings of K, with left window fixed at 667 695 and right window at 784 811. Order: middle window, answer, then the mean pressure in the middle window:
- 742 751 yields 0.58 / 23.8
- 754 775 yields -0.51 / 25.6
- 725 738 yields 0.99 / 23.9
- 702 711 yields -0.15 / 27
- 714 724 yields 0.19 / 25.7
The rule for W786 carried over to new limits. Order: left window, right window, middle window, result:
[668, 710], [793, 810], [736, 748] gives 0.11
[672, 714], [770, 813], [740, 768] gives 0.03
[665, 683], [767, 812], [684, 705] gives 0.01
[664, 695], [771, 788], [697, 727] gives -0.01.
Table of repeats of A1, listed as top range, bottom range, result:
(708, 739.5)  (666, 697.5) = 0.92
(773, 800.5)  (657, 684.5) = 0.88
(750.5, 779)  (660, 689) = 0.93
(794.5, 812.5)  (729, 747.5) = 1.04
